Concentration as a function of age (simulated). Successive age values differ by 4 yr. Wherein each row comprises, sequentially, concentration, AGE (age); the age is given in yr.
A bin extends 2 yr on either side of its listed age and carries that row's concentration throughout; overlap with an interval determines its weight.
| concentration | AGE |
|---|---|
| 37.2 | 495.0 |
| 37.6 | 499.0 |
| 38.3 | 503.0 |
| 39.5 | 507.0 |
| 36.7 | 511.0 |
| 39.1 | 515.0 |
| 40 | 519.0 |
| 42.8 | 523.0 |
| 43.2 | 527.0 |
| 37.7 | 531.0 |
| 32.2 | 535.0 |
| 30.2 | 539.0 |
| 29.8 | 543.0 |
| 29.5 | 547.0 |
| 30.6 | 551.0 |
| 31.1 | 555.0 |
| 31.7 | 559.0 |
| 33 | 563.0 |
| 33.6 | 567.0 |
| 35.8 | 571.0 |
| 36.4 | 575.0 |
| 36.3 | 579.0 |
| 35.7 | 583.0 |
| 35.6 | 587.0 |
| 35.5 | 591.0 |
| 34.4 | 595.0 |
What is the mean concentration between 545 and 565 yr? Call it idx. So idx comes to 31.2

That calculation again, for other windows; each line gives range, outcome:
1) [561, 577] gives 34.7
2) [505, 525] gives 39.6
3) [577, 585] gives 36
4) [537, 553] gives 30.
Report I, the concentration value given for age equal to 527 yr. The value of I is 43.2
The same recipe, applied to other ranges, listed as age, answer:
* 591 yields 35.5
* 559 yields 31.7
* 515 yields 39.1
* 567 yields 33.6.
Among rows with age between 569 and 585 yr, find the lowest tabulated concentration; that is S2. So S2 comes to 35.7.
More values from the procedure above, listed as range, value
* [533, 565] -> 29.5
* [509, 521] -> 36.7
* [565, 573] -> 33.6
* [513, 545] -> 29.8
